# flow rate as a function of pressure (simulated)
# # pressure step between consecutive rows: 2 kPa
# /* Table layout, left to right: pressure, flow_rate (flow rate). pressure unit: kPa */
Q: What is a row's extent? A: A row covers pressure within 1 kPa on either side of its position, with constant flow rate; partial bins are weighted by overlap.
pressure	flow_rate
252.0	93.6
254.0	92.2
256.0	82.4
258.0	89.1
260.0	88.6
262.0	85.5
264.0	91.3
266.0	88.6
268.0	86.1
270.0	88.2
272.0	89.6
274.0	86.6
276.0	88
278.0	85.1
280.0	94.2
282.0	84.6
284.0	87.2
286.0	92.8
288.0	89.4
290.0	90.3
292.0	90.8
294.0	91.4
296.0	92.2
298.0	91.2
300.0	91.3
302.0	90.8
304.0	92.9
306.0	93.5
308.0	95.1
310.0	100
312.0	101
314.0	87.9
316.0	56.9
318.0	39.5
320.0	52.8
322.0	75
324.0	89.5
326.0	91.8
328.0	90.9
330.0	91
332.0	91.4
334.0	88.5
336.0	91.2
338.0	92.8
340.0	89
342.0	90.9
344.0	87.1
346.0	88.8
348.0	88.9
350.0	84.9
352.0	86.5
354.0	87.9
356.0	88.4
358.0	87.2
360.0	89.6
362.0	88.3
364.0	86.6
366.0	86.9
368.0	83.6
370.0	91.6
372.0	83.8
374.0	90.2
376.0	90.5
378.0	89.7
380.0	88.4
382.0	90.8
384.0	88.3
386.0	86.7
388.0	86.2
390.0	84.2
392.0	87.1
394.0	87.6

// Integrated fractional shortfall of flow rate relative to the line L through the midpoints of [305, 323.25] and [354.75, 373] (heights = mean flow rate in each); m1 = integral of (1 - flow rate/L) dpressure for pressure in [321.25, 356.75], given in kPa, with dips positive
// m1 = -2.6 kPa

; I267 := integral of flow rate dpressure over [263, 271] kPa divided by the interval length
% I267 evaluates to 88.5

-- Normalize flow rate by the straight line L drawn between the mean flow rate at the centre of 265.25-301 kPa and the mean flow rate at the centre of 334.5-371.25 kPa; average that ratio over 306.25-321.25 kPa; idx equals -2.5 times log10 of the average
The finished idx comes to 0.16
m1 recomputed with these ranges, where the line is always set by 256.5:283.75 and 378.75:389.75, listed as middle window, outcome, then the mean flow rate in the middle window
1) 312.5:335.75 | 2.4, 78.7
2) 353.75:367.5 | 0.0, 87.7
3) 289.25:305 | -0.6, 91.4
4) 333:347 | -0.3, 89.8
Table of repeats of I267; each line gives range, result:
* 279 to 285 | 88.7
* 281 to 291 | 88.9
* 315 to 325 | 62.7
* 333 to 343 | 90.5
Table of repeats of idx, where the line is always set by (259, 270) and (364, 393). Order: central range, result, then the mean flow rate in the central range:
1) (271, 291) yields -0.010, 88.8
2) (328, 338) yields -0.036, 90.8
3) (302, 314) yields -0.088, 95.3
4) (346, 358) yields 0.004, 87.4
